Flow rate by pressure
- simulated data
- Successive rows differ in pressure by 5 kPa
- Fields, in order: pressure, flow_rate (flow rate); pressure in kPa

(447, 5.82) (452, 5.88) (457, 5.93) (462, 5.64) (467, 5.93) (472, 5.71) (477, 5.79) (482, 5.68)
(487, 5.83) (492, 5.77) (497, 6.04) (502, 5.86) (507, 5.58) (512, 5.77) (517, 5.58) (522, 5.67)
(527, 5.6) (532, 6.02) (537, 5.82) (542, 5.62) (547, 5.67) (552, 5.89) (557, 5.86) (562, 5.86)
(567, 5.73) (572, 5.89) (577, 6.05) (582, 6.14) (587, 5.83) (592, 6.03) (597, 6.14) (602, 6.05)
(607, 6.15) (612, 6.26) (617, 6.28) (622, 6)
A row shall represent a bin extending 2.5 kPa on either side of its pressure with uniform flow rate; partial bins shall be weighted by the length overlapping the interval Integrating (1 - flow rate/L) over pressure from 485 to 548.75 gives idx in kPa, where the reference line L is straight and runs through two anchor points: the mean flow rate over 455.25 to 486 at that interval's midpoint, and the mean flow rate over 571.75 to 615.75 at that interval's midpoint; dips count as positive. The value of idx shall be 1.4 kPa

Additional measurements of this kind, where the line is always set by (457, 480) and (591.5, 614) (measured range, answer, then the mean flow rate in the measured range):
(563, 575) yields 0.4 kPa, 5.83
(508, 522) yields 0.6 kPa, 5.66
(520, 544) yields 0.8 kPa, 5.75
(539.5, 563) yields 0.9 kPa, 5.77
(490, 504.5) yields -0.1 kPa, 5.89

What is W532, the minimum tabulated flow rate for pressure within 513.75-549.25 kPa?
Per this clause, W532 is 5.58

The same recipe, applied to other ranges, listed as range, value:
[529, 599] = 5.62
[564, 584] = 5.73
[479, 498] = 5.68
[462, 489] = 5.64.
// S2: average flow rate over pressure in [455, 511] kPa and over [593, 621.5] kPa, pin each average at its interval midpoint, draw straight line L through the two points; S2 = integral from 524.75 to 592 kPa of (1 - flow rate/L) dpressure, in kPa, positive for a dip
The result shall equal 1.8 kPa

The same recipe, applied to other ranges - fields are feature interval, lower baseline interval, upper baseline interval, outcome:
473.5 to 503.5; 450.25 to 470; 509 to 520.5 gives -0.4 kPa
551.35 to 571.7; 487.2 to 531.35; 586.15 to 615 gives 0.4 kPa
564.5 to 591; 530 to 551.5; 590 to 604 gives 0.2 kPa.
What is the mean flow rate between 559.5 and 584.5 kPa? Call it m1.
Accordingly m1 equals 5.93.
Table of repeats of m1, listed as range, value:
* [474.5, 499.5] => 5.82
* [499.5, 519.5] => 5.7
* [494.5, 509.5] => 5.83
